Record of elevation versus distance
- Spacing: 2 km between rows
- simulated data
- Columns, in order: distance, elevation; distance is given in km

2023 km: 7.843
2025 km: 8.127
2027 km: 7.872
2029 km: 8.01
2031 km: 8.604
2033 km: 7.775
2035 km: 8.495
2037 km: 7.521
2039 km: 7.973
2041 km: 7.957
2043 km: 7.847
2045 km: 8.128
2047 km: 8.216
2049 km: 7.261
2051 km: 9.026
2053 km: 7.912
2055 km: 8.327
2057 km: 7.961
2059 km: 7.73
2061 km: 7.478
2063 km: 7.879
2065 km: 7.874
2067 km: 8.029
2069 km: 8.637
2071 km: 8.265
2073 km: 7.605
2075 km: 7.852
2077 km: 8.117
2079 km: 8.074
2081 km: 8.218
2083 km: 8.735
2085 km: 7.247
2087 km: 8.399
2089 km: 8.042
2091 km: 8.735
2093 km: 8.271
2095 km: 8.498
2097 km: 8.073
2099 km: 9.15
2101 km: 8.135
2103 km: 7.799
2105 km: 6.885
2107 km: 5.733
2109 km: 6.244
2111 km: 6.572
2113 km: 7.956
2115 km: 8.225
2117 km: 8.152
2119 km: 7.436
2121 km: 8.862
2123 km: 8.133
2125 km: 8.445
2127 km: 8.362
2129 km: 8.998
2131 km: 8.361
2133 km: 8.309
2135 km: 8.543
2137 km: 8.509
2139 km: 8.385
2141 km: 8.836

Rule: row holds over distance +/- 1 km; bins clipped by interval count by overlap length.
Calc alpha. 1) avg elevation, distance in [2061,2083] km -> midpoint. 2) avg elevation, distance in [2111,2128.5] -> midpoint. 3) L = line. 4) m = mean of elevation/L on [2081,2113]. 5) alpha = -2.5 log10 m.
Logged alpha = 0.04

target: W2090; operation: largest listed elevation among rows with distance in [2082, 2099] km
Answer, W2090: 9.15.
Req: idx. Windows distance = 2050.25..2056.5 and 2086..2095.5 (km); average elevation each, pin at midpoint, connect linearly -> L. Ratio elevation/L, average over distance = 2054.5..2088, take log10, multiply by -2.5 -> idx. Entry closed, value 0.05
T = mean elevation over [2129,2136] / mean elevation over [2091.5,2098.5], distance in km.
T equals 1.01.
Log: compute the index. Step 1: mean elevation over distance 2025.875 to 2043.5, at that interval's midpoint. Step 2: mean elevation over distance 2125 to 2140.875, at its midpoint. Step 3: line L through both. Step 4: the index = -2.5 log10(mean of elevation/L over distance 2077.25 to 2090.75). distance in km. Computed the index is 0.01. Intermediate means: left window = 8.01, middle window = 8.15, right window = 8.51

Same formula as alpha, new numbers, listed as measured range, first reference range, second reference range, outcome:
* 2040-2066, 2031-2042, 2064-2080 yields 0.008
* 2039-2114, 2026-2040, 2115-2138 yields 0.037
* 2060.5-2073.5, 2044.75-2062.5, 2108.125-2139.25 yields 0.002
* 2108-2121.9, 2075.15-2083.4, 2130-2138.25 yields 0.099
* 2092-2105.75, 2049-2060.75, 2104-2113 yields -0.193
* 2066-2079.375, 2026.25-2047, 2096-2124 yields -0.032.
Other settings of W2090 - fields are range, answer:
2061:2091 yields 8.735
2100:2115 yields 8.225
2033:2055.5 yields 9.026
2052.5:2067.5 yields 8.327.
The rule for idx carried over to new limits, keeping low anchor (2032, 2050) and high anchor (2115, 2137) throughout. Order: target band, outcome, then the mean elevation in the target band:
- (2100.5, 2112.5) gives 0.20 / 6.89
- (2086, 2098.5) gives -0.02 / 8.37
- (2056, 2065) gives 0.03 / 7.77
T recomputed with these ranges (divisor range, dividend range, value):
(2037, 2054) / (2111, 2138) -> 1.03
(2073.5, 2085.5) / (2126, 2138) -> 1.06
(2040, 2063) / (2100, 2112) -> 0.86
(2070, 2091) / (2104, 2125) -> 0.92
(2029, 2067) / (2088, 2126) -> 0.98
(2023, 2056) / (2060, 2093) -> 1.00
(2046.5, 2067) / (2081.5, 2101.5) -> 1.05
